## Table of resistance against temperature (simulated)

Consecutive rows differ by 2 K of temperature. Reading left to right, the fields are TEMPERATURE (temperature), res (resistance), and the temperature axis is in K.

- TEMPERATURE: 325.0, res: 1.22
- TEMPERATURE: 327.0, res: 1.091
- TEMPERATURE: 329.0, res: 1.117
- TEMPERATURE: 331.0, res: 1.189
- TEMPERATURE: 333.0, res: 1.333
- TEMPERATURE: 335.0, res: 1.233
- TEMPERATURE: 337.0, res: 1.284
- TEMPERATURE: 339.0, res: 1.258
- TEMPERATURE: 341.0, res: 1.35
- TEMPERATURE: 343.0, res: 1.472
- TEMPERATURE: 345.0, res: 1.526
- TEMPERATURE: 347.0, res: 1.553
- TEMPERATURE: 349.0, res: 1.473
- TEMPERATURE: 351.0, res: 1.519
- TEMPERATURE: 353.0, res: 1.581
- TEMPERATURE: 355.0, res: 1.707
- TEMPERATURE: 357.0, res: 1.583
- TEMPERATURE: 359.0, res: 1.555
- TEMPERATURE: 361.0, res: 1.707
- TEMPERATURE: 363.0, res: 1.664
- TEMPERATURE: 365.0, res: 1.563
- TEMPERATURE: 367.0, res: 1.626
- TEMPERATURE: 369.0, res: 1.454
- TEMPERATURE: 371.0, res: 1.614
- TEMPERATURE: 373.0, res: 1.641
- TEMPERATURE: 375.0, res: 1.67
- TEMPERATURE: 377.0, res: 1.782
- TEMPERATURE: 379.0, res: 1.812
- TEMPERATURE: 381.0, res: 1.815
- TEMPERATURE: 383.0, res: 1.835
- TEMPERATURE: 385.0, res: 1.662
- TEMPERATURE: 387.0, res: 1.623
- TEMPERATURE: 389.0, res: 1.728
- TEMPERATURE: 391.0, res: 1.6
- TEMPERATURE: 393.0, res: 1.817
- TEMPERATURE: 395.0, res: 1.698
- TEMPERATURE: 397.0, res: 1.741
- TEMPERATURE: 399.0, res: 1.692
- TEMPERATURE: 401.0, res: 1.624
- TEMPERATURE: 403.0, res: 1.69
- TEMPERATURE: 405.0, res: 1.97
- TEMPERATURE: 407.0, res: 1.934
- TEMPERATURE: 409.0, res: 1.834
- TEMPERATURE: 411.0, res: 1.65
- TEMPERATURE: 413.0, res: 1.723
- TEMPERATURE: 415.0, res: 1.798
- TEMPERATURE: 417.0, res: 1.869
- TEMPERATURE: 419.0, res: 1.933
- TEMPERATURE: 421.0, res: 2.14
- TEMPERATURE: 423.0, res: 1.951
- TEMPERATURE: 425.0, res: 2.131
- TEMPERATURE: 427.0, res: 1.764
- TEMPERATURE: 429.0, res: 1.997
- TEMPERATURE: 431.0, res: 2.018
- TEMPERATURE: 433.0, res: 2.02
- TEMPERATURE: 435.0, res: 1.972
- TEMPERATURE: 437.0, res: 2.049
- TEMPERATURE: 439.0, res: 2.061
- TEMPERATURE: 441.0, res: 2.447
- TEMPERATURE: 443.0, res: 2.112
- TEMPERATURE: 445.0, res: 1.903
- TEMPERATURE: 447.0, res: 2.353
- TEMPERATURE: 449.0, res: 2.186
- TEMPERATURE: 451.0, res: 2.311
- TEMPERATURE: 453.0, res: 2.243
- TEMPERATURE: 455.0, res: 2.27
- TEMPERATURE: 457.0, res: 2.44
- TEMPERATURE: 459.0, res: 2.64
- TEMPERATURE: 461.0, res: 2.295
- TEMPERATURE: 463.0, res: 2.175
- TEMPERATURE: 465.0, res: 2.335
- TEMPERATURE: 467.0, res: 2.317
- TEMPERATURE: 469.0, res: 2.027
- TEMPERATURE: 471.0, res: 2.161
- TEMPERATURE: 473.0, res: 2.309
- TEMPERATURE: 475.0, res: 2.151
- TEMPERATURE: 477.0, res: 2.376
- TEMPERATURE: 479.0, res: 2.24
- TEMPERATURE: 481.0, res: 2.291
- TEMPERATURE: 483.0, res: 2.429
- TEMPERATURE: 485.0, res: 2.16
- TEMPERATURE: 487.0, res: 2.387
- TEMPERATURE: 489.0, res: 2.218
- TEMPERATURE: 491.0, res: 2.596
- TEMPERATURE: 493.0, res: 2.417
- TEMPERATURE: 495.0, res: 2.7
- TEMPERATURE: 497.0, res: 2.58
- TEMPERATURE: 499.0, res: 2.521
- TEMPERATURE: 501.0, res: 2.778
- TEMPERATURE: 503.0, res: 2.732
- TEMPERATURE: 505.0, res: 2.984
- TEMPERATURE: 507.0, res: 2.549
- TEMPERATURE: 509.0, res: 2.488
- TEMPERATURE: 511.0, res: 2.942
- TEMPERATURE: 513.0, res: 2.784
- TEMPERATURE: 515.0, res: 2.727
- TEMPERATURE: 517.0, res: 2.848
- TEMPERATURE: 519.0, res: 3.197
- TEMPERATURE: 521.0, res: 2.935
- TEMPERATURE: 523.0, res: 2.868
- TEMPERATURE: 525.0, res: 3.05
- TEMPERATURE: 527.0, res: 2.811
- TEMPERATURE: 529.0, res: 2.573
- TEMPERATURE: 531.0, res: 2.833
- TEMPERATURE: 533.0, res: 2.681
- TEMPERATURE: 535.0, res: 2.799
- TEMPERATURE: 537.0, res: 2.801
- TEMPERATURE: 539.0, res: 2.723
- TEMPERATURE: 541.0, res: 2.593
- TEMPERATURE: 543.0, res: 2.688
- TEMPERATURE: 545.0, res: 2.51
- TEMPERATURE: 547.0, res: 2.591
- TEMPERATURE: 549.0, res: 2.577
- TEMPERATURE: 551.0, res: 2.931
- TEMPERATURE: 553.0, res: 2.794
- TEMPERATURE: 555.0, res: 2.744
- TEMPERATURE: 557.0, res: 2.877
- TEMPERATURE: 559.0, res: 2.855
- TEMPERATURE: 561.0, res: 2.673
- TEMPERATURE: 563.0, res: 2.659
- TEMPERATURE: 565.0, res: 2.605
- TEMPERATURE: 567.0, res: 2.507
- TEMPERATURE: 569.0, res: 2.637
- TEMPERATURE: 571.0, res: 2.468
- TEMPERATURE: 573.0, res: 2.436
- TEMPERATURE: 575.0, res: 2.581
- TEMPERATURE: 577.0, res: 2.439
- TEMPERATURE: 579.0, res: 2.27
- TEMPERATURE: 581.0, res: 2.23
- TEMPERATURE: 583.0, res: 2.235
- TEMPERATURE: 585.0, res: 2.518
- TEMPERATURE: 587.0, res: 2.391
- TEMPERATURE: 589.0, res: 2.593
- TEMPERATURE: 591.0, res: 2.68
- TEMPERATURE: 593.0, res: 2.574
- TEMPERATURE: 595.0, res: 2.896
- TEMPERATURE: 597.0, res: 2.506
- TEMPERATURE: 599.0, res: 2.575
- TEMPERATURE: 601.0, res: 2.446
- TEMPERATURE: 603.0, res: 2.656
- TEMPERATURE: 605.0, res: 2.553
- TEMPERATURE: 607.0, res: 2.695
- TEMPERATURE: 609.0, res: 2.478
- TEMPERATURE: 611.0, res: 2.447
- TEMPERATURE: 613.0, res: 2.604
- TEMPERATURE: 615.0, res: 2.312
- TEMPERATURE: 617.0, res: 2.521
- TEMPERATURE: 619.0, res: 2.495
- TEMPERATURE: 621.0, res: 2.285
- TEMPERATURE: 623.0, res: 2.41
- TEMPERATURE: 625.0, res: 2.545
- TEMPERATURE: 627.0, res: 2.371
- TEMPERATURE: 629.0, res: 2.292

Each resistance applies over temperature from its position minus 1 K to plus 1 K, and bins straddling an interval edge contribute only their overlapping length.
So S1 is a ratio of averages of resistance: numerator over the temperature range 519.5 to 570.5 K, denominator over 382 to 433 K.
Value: 1.5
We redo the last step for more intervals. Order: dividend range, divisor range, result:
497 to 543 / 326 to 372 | 1.91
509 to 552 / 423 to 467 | 1.28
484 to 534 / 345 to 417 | 1.60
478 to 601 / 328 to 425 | 1.60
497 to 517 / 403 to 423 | 1.46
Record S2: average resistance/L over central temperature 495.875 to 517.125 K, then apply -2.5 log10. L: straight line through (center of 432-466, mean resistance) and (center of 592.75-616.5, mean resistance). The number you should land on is -0.158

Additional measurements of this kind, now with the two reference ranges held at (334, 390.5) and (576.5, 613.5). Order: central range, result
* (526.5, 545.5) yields -0.19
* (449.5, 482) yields -0.15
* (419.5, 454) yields -0.12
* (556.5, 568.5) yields -0.13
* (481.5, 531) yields -0.23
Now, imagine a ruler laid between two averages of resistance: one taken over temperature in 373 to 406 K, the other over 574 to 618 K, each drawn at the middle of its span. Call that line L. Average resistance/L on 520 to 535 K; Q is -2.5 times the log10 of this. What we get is -0.24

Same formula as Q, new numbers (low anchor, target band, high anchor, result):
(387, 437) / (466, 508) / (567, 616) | -0.14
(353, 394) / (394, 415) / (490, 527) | 0.10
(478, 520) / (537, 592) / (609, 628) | -0.03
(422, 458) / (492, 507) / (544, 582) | -0.13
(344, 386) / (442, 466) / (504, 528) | 0.04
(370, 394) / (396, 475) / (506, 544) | 0.03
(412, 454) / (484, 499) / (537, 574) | -0.05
